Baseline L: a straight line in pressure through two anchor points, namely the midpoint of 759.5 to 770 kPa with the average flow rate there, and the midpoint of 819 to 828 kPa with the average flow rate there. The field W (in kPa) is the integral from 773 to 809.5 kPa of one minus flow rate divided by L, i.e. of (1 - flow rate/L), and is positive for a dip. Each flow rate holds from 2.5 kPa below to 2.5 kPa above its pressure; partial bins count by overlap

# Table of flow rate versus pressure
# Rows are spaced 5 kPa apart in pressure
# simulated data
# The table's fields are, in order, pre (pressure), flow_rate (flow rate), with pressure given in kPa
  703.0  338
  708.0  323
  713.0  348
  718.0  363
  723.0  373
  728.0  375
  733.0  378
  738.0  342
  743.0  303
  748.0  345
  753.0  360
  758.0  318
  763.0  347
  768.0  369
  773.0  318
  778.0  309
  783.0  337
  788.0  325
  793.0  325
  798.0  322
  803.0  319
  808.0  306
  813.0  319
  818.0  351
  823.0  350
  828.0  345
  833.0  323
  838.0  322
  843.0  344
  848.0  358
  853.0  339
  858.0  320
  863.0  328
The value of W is 3.2 kPa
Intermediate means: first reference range 354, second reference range 349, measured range 321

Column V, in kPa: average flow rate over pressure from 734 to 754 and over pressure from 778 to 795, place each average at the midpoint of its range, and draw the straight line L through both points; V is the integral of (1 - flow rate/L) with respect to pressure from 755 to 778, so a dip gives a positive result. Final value -0.2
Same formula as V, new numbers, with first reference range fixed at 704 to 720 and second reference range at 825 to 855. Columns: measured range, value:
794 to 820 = 1.3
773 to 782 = 0.7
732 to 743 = -0.1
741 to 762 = 0.5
